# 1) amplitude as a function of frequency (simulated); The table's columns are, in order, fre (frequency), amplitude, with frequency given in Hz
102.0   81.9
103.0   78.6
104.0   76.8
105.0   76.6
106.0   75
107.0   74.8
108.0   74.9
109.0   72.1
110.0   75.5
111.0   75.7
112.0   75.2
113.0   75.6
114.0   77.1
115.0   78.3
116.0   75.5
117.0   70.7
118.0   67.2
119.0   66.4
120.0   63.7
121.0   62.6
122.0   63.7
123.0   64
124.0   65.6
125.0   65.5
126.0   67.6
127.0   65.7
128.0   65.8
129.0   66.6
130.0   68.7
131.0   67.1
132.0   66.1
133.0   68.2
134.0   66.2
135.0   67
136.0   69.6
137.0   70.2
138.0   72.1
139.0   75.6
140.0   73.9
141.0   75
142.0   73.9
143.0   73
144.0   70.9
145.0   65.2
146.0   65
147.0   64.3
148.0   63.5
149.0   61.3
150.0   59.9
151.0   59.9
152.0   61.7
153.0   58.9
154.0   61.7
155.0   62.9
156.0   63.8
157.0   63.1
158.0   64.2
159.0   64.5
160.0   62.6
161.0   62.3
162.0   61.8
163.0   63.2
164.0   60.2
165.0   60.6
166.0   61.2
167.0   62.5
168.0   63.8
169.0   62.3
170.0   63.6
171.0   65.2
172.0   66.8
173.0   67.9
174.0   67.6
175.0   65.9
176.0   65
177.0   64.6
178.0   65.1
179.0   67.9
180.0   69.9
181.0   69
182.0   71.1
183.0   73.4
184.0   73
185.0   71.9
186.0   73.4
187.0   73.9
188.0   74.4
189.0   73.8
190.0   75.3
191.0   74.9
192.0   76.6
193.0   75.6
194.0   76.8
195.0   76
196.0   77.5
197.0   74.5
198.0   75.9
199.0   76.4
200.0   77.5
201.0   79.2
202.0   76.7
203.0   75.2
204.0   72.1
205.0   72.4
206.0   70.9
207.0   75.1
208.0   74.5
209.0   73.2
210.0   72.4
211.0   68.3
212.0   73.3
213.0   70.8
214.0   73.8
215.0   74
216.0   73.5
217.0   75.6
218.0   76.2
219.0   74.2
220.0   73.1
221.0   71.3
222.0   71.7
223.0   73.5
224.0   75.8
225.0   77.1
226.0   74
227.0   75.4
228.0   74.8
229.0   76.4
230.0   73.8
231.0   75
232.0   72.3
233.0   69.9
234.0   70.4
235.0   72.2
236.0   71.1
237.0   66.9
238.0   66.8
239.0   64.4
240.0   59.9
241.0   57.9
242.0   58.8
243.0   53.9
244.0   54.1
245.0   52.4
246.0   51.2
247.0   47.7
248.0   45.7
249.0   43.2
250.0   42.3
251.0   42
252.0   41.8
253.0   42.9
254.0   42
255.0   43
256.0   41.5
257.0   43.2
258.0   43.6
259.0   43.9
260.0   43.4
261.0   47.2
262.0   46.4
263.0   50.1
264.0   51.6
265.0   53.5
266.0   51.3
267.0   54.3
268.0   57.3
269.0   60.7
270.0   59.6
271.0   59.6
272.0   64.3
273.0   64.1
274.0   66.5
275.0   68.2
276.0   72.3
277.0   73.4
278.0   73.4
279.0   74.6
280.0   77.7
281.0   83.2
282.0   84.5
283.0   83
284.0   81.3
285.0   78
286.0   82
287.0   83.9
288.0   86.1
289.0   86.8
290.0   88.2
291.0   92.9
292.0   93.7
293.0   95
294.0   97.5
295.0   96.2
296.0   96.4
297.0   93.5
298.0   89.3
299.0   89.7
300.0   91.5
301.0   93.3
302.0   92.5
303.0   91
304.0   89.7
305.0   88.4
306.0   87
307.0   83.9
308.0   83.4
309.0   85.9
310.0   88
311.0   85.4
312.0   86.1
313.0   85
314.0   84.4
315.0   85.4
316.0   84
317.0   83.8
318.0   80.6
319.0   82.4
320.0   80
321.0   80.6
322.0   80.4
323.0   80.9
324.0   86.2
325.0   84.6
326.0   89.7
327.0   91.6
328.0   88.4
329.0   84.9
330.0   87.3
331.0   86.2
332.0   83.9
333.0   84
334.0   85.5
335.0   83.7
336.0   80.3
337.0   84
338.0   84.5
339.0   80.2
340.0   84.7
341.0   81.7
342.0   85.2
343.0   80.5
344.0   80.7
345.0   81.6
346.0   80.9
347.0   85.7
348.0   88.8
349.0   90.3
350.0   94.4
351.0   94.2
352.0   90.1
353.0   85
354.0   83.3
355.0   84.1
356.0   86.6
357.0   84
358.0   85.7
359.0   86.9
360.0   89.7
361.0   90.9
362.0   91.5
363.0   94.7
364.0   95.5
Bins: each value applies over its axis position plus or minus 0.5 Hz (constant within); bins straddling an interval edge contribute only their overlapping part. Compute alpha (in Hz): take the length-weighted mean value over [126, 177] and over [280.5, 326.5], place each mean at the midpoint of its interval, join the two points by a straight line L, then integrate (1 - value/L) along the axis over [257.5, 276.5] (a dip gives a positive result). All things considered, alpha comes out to 6.08 Hz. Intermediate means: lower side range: 65.6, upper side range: 86.9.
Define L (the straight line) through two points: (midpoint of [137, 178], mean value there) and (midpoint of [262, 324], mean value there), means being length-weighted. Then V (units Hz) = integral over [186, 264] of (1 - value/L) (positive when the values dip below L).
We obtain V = 6.9 Hz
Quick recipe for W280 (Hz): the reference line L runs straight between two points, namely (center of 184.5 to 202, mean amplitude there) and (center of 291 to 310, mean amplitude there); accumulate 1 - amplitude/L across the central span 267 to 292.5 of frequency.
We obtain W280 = 3.68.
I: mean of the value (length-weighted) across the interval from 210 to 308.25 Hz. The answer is 69.4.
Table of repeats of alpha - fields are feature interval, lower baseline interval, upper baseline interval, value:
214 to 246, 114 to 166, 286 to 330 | 3.4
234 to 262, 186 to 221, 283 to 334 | 9.9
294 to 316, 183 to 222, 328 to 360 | -1.8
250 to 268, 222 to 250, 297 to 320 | 6.4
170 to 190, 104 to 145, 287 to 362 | 1.5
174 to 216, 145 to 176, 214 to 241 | -3.2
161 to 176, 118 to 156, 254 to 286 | 0.3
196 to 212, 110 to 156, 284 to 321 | 0.4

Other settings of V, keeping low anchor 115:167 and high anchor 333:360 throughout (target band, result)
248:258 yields 4.4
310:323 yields -0.1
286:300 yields -1.9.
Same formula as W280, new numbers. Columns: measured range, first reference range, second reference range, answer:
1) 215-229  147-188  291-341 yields -0.2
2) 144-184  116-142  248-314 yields 2.6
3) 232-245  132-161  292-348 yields 2.2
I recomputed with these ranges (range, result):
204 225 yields 73.2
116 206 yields 68.2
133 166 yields 65.5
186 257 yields 67.4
